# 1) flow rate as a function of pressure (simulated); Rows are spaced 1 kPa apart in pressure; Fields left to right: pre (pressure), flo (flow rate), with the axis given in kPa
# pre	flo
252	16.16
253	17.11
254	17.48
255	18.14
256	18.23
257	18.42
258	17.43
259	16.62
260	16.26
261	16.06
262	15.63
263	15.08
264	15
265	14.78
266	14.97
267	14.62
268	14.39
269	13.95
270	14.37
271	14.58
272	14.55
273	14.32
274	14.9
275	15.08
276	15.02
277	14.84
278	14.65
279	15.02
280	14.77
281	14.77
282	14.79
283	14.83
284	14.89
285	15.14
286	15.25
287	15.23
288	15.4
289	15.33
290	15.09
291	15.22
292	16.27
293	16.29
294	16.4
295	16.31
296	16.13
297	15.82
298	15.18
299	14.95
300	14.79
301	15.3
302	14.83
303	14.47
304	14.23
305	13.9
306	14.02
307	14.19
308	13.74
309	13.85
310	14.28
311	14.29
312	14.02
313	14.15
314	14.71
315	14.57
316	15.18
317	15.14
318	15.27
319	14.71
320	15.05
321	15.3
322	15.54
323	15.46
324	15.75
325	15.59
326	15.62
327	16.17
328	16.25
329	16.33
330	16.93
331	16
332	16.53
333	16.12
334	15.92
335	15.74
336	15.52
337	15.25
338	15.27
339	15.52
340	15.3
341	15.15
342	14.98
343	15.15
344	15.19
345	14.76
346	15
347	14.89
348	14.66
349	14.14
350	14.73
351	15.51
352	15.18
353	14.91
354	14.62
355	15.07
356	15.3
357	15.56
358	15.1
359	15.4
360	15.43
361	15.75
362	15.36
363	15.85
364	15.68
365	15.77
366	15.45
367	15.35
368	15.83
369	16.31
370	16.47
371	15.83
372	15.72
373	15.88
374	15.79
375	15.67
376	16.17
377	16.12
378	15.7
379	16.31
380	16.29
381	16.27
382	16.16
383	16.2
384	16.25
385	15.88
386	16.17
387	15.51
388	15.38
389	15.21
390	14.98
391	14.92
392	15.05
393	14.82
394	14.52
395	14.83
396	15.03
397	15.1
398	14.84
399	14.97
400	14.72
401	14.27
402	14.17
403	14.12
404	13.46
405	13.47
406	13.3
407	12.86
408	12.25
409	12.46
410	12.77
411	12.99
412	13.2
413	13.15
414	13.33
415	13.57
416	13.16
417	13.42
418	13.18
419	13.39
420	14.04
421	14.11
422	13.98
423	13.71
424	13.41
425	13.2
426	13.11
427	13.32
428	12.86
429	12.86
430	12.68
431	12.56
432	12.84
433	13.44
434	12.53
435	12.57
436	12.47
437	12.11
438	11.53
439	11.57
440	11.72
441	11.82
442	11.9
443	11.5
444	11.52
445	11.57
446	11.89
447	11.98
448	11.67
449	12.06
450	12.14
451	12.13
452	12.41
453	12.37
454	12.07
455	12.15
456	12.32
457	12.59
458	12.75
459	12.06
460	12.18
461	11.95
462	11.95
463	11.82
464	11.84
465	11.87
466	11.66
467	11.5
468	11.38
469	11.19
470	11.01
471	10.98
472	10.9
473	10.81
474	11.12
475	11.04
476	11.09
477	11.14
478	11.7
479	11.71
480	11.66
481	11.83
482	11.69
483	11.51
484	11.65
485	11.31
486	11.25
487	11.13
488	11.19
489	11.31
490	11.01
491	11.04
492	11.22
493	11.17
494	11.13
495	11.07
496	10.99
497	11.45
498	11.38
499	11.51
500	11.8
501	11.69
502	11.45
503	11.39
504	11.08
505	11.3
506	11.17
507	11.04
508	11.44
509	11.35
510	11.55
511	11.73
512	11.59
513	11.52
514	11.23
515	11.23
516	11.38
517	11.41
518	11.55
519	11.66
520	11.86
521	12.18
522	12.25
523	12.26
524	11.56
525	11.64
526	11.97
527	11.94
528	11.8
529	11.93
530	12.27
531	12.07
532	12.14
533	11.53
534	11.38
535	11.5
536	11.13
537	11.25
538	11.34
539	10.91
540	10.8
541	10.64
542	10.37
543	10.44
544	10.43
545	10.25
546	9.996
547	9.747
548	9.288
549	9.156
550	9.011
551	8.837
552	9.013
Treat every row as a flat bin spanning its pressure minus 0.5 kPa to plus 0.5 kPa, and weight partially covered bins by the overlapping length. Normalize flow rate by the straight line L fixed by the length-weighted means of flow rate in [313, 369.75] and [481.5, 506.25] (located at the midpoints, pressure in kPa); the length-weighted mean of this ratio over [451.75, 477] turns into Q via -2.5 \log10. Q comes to 0.037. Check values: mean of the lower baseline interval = 15.4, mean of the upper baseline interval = 11.3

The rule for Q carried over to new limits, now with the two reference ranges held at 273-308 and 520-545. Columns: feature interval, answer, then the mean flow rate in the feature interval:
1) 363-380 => -0.148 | 15.9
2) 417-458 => 0.029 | 12.5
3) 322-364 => -0.084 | 15.4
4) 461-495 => 0.084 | 11.4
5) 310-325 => -0.020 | 14.9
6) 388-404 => -0.096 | 14.7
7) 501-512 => 0.045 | 11.4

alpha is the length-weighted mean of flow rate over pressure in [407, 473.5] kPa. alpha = 12.4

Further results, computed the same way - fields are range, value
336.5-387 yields 15.5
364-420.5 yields 14.8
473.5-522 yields 11.4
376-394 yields 15.7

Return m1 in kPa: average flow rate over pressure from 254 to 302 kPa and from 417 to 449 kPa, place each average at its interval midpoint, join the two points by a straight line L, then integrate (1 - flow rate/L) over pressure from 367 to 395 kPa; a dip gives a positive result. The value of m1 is -4.5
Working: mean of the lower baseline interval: 15.4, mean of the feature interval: 15.7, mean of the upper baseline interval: 12.6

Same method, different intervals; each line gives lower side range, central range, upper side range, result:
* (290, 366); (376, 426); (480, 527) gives -2.69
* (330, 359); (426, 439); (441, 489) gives 0.03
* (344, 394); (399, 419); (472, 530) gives 1.23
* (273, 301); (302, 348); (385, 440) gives -1.12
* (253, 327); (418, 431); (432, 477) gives -0.92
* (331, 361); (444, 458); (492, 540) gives 0.91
